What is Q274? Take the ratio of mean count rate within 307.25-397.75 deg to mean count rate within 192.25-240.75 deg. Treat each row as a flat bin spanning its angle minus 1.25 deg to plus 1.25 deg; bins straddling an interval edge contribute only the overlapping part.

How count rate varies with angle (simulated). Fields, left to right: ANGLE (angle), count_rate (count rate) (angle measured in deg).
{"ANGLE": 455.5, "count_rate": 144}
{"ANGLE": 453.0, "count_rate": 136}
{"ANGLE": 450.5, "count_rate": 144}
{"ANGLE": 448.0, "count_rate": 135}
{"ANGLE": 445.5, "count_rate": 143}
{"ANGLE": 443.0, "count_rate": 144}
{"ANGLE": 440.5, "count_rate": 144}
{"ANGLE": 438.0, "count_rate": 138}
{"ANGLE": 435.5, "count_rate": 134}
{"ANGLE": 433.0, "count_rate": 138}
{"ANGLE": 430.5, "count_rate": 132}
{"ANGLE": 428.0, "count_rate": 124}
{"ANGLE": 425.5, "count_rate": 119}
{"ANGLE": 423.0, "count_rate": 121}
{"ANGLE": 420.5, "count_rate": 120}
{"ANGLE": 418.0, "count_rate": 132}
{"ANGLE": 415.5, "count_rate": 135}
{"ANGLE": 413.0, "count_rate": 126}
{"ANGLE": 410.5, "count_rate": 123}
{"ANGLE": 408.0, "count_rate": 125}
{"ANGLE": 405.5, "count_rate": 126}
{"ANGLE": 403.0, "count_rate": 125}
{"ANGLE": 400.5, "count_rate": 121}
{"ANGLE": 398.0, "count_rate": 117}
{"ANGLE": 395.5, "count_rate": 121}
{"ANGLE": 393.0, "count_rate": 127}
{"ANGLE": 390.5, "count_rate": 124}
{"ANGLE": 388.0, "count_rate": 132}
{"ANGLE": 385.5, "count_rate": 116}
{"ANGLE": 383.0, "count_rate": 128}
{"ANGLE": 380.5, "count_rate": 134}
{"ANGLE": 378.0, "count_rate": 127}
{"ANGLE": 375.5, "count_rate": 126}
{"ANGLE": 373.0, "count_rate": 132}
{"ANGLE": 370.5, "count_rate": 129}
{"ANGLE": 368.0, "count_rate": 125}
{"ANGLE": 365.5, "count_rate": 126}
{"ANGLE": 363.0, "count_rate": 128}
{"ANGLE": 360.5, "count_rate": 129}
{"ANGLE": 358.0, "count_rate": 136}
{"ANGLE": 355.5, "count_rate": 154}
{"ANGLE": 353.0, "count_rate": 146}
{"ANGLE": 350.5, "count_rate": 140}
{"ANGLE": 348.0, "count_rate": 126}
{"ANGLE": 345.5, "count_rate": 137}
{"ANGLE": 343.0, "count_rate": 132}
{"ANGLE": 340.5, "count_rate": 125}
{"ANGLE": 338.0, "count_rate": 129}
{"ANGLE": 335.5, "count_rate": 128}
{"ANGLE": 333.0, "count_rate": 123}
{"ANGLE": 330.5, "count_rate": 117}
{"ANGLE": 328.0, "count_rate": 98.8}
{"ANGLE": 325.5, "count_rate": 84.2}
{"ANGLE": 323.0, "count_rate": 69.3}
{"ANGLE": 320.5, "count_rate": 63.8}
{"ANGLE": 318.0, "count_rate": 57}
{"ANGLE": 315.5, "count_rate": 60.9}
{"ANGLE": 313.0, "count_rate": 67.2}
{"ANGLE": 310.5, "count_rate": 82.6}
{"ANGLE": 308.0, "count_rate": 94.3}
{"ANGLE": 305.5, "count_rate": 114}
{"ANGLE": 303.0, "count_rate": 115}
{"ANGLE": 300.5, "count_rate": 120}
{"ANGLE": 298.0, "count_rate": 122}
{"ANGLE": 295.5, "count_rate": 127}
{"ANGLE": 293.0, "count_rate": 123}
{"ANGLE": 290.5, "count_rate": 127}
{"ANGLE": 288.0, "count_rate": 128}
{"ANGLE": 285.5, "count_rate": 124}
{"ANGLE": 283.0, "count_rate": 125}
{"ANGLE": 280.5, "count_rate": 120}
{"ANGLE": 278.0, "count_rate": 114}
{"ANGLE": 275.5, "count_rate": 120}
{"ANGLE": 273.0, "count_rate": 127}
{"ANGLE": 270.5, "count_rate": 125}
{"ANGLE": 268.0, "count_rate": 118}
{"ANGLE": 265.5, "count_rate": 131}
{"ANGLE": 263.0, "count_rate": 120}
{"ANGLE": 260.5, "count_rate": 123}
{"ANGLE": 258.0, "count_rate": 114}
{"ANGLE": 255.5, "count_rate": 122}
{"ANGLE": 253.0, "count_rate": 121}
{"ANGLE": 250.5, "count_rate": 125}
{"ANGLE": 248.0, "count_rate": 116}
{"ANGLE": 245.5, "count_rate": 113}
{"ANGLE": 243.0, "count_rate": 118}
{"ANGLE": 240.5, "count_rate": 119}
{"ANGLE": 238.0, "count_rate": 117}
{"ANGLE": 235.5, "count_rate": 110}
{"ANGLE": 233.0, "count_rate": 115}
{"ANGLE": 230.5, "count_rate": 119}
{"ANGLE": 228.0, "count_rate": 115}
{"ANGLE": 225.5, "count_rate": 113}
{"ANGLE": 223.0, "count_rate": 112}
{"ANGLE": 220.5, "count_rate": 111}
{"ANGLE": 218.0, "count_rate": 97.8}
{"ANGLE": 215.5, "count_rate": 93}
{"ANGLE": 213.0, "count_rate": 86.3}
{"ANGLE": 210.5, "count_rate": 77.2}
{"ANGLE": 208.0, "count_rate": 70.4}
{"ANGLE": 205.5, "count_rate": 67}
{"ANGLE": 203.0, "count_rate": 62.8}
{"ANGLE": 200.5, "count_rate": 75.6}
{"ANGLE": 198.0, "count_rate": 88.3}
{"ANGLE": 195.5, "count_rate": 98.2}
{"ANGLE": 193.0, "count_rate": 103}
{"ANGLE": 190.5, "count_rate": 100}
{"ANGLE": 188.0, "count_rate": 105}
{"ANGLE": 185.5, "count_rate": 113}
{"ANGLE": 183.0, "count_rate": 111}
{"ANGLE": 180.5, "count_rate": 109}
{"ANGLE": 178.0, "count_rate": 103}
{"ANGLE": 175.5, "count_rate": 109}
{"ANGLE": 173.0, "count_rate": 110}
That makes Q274 1.2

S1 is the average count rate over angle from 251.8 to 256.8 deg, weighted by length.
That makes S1 121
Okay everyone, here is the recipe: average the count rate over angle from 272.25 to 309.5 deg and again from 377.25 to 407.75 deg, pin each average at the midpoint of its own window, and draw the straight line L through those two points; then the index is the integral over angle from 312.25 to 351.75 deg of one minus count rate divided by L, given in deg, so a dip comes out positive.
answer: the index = 5.8 deg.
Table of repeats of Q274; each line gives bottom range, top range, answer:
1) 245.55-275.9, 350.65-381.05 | 1.09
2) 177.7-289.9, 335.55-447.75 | 1.19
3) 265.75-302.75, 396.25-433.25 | 1.02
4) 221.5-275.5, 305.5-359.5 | 0.91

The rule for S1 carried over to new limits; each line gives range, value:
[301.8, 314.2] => 94.6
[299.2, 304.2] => 118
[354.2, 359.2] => 145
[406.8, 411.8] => 124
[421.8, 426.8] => 120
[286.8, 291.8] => 127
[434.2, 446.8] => 141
